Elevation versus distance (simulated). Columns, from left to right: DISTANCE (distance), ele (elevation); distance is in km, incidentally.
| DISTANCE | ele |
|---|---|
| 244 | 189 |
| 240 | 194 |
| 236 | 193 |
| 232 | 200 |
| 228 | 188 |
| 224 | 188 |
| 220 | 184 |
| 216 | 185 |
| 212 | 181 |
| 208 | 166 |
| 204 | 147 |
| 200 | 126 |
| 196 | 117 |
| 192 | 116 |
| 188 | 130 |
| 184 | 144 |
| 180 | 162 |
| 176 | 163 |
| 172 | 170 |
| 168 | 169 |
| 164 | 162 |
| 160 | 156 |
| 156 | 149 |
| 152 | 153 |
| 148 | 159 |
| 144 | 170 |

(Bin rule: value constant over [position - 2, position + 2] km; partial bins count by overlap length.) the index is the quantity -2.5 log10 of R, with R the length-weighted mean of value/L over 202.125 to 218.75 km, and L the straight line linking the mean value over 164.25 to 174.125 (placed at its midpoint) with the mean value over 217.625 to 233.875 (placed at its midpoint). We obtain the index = 0.08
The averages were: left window 168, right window 190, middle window 171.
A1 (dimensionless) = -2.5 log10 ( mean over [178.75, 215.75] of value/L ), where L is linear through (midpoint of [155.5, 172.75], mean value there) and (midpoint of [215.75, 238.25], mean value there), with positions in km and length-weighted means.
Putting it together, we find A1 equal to 0.22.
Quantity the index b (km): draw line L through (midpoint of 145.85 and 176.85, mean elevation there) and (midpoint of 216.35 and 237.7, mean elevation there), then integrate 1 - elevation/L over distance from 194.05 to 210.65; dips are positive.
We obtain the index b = 3.6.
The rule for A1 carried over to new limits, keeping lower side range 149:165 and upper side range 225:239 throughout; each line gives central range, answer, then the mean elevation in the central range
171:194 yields 0.144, 147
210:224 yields 0.010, 184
